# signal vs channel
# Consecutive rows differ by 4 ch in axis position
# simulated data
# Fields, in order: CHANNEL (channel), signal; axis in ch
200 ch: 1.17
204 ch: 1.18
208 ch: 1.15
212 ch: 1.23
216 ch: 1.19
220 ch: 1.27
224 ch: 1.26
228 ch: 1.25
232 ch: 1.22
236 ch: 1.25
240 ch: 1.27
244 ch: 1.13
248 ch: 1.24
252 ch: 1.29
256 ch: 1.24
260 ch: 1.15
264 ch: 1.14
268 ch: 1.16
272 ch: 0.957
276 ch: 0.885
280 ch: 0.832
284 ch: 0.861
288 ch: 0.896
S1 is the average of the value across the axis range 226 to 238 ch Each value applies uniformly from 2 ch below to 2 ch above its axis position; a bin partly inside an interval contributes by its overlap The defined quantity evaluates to 1.24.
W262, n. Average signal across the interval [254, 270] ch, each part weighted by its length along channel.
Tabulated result 1.17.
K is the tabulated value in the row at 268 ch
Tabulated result 1.16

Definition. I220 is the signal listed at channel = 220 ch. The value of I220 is 1.27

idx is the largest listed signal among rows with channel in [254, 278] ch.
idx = 1.24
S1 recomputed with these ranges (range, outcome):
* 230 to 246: 1.22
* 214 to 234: 1.24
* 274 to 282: 0.859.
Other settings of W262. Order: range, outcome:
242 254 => 1.22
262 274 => 1.09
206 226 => 1.22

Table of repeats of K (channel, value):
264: 1.14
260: 1.15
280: 0.832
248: 1.24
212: 1.23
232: 1.22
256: 1.24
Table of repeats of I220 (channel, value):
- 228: 1.25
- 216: 1.19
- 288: 0.896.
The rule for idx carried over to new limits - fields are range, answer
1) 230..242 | 1.27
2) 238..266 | 1.29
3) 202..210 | 1.18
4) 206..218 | 1.23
